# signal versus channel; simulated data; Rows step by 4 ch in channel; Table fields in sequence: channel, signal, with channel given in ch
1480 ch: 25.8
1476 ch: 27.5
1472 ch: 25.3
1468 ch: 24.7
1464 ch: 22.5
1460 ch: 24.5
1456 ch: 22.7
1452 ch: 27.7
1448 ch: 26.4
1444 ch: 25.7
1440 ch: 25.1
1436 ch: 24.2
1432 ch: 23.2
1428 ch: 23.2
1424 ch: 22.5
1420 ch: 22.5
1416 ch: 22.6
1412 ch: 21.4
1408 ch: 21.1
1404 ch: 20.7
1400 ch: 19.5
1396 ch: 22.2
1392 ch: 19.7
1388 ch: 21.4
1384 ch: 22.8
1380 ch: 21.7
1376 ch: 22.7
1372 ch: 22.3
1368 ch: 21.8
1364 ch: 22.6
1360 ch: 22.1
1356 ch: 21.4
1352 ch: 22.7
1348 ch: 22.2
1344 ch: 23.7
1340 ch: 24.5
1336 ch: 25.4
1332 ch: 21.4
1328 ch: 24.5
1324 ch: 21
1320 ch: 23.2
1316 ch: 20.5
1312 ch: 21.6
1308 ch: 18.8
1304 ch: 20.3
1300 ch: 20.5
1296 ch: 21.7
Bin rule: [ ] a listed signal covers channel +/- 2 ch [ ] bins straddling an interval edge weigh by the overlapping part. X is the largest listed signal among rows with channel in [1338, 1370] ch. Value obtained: 24.5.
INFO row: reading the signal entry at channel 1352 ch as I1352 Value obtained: 22.7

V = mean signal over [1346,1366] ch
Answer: 22.2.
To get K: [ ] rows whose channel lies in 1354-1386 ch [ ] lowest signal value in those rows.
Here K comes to 21.4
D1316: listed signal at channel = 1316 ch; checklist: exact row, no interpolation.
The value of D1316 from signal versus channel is 20.5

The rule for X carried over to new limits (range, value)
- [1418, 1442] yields 25.1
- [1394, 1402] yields 22.2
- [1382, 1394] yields 22.8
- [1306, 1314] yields 21.6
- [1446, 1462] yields 27.7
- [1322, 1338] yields 25.4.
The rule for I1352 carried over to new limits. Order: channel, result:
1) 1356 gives 21.4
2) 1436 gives 24.2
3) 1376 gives 22.7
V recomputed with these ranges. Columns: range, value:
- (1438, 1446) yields 25.4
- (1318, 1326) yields 22.1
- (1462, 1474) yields 24.2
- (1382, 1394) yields 21.3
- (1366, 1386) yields 22.3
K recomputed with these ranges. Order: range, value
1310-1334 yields 20.5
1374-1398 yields 19.7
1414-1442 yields 22.5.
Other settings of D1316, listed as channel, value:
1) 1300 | 20.5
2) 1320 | 23.2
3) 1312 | 21.6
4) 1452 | 27.7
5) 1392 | 19.7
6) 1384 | 22.8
